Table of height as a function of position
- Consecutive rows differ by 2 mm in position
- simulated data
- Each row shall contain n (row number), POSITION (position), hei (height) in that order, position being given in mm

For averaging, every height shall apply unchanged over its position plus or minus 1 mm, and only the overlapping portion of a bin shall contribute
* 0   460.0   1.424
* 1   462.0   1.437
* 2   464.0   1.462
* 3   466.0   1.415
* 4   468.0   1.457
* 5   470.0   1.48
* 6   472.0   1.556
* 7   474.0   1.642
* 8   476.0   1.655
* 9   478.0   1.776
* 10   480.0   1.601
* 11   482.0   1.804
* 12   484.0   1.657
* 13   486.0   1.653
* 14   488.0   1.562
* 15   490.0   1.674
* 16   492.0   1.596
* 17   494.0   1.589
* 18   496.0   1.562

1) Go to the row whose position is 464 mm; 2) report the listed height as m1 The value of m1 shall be 1.462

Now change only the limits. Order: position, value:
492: 1.596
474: 1.642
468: 1.457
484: 1.657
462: 1.437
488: 1.562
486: 1.653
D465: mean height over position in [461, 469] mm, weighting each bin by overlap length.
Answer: 1.44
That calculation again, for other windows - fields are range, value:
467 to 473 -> 1.5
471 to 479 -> 1.66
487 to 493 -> 1.61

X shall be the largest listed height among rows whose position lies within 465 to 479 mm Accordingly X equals 1.776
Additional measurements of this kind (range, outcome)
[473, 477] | 1.655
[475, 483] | 1.804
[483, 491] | 1.674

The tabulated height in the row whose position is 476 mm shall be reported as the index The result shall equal 1.655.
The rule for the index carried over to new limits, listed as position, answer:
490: 1.674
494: 1.589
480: 1.601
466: 1.415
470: 1.48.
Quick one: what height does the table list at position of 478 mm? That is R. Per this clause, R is 1.776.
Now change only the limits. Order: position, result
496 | 1.562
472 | 1.556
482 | 1.804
